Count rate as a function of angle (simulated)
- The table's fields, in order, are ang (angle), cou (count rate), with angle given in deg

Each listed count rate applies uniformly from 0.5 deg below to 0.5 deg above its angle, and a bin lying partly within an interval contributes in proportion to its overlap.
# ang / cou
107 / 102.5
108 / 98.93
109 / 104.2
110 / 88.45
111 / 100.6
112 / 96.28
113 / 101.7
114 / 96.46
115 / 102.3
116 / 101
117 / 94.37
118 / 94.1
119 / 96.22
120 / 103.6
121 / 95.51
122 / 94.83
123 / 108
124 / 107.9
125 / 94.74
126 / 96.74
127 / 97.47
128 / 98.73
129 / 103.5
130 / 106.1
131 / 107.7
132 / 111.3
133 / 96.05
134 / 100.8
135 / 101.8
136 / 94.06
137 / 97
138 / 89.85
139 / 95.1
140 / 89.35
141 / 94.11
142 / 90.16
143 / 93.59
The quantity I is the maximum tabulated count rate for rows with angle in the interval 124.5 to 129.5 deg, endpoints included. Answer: 103.5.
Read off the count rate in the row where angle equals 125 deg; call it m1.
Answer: 94.74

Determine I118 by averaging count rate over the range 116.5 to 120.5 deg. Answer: 97.1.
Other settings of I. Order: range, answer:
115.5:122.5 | 103.6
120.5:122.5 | 95.51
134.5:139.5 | 101.8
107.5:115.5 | 104.2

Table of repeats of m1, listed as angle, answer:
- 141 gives 94.11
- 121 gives 95.51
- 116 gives 101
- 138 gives 89.85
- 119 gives 96.22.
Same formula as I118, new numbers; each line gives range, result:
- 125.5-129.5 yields 99.1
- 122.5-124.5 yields 108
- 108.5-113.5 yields 98.2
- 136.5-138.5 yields 93.4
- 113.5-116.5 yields 99.9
